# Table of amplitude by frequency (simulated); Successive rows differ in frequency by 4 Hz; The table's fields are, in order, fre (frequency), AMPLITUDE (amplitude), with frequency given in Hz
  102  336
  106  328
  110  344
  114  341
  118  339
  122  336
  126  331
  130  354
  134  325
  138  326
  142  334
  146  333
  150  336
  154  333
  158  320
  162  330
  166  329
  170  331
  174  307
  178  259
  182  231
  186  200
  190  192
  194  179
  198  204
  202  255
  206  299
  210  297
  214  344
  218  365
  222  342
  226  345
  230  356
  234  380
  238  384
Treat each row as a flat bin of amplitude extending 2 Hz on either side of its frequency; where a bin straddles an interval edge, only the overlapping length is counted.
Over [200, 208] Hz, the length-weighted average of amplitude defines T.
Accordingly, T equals 277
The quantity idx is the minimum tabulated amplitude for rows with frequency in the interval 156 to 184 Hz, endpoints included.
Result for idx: 231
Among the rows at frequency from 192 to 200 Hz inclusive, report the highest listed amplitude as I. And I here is 204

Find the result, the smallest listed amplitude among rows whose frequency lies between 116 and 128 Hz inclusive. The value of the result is 331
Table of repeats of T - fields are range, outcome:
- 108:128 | 338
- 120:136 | 336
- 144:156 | 334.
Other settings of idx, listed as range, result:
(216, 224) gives 342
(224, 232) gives 345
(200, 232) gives 255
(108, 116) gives 341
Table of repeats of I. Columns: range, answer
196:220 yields 365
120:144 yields 354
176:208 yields 299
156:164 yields 330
